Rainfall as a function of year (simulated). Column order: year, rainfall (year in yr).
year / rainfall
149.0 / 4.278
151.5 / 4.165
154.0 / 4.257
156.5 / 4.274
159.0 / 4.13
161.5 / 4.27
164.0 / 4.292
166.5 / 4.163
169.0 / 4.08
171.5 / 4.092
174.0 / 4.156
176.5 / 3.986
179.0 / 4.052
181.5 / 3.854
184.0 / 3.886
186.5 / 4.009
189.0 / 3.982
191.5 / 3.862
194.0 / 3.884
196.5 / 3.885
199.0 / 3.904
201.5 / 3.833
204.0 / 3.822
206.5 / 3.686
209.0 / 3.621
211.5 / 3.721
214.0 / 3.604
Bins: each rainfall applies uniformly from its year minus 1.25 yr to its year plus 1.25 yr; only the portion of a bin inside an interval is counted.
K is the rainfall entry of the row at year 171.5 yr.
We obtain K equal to 4.092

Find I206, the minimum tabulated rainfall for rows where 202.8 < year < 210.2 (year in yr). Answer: 3.621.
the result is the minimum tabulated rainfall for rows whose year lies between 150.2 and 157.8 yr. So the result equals 4.165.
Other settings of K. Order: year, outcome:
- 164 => 4.292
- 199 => 3.904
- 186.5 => 4.009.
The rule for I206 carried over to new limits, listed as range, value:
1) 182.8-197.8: 3.862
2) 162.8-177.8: 3.986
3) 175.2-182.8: 3.854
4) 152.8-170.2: 4.08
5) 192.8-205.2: 3.822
